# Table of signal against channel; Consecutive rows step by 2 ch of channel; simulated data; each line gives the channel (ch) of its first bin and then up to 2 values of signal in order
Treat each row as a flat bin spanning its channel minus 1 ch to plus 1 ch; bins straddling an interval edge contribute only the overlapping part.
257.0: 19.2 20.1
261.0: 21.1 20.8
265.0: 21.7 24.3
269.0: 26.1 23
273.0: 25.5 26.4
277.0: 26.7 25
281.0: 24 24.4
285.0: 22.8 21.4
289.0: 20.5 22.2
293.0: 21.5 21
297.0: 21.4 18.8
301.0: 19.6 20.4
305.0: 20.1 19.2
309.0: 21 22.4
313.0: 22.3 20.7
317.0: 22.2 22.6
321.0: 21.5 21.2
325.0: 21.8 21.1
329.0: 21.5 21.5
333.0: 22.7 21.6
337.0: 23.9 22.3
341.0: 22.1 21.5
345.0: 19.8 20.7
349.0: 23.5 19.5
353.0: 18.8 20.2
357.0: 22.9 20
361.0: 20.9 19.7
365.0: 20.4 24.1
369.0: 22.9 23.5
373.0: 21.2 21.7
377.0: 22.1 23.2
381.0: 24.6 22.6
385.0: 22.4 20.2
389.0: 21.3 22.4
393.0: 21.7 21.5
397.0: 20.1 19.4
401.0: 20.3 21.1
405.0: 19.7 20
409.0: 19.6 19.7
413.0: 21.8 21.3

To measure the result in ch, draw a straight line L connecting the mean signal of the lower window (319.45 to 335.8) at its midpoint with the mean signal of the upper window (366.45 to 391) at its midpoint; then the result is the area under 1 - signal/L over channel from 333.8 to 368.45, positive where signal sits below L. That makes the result 1.1 ch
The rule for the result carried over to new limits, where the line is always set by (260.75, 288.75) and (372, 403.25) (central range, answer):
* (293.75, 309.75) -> 2.1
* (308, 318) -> 0.6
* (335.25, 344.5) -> 0.1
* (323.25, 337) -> 0.5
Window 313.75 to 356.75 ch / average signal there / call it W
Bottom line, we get 21.5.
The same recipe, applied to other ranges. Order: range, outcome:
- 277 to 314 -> 21.7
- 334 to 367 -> 21.2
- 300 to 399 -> 21.5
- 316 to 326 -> 21.9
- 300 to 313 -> 20.6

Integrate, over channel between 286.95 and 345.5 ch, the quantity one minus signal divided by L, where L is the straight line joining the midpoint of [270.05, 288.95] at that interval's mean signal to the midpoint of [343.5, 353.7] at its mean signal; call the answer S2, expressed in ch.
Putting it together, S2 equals 2.3 ch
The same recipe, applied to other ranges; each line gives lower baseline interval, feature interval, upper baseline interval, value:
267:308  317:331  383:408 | 0.2 ch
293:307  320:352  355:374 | -0.9 ch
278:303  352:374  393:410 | -0.5 ch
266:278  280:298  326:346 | 1.7 ch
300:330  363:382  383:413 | -1.4 ch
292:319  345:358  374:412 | 0.1 ch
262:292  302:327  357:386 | 1.9 ch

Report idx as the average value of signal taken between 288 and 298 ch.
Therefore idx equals 21.3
